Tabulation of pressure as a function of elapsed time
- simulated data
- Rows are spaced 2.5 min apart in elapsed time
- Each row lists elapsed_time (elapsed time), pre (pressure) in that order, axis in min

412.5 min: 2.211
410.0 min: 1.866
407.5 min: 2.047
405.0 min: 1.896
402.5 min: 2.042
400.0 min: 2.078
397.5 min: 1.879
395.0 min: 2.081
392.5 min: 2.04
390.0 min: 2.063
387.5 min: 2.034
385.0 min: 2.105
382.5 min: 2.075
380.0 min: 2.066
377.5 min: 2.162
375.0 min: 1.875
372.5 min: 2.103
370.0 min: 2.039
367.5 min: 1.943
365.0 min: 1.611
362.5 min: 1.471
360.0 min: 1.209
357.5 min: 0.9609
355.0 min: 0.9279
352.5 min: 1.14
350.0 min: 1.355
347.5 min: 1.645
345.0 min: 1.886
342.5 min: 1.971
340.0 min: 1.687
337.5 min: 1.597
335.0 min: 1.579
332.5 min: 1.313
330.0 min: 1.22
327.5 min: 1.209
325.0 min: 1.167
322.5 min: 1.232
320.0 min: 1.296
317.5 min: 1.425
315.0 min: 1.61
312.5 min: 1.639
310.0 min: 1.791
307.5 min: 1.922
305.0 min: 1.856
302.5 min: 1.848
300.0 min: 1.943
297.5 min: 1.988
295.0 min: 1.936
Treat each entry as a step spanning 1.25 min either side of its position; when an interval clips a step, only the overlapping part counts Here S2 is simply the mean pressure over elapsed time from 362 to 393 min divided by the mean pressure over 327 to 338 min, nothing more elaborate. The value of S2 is 1.4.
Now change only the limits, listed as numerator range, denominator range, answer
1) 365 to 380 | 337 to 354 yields 1.24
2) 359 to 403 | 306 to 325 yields 1.26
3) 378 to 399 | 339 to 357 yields 1.37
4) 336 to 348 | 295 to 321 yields 1.01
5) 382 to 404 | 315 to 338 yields 1.52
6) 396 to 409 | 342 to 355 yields 1.31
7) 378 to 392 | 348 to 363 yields 1.75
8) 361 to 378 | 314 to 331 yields 1.43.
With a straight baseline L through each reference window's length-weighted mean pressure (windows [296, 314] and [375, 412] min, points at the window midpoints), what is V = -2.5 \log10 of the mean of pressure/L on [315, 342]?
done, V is 0.33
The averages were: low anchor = 1.85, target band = 1.4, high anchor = 2.03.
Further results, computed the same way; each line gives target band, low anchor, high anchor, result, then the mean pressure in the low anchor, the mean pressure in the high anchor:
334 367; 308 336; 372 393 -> 0.16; 1.42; 2.06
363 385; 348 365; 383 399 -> -0.20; 1.23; 2.04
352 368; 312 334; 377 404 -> 0.31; 1.34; 2.05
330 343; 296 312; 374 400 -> 0.23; 1.88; 2.04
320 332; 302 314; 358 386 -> 0.43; 1.8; 1.85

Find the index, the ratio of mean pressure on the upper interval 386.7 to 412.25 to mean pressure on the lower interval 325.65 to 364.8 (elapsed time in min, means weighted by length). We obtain 1.4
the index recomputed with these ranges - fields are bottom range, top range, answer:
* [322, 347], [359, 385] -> 1.25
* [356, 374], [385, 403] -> 1.26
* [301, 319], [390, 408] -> 1.17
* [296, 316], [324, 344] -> 0.81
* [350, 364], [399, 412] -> 1.71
